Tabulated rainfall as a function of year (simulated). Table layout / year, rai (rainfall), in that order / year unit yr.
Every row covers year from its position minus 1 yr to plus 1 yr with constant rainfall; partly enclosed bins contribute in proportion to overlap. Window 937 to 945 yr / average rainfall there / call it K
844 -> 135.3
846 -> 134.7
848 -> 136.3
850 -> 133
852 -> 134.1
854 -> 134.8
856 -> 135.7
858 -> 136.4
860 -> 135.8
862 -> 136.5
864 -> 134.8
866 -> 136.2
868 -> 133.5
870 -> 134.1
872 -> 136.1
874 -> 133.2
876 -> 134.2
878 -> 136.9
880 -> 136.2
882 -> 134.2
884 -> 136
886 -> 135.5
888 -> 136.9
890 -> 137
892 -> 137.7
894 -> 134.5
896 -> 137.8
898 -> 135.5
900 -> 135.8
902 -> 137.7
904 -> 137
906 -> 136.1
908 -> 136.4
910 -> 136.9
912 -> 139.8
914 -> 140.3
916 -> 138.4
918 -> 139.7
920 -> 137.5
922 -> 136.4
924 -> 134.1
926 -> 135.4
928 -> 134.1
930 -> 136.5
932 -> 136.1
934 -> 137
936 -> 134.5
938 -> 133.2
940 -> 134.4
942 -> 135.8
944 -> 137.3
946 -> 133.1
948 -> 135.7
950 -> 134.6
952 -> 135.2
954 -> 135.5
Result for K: 135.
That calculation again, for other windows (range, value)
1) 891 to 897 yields 137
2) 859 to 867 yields 136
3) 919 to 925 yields 136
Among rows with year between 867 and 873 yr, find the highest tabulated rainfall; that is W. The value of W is 136.1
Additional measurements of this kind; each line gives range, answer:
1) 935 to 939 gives 134.5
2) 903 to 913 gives 139.8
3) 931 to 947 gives 137.3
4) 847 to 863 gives 136.5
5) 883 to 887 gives 136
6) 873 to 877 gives 134.2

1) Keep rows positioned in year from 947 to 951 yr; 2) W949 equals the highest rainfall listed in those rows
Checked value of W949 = 135.7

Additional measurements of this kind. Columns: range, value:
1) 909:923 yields 140.3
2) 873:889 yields 136.9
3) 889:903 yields 137.8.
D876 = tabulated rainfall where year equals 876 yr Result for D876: 134.2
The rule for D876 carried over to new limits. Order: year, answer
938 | 133.2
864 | 134.8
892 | 137.7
